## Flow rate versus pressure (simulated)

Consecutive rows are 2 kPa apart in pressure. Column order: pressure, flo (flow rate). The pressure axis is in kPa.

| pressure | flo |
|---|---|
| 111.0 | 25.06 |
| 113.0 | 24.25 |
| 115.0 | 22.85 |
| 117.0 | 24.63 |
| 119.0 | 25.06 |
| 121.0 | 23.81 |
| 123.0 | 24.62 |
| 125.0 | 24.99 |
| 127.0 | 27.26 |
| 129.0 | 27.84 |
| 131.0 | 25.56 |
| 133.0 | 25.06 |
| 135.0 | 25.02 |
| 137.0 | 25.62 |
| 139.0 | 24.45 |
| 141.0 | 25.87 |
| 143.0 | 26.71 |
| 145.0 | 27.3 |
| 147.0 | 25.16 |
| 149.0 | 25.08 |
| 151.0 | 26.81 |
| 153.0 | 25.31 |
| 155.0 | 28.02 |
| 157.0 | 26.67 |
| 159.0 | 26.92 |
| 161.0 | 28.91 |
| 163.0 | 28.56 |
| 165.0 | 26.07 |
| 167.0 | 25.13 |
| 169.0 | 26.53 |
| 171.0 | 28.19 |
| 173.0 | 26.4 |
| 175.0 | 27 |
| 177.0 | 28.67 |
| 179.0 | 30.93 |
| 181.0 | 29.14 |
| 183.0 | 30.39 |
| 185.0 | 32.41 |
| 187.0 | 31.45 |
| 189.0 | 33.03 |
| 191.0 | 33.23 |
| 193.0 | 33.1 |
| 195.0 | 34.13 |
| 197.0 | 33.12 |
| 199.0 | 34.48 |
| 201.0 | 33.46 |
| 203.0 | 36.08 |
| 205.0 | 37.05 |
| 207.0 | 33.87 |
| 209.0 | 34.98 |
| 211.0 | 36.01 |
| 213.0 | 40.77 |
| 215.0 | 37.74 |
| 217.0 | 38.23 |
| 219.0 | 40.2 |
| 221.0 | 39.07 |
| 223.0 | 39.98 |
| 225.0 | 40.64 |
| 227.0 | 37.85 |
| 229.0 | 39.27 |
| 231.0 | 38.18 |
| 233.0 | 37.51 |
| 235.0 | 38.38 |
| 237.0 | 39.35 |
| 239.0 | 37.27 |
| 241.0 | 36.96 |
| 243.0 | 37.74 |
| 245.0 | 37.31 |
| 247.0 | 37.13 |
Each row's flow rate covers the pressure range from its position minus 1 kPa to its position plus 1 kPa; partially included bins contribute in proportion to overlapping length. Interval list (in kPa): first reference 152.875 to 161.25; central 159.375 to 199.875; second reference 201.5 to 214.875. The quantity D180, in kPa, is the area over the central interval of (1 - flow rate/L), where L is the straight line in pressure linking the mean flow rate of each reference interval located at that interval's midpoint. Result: 1.72 kPa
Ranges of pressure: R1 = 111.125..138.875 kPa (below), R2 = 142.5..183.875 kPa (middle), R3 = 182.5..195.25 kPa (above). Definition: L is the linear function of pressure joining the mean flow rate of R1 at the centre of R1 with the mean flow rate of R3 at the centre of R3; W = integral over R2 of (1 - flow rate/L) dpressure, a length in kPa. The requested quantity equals 3.1 kPa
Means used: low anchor 25.1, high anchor 32.5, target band 27.3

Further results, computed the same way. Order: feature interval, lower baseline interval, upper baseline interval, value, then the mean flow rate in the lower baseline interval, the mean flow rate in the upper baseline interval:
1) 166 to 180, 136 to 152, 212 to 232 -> 1.5 kPa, 25.9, 39.2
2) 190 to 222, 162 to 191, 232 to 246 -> -2.7 kPa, 29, 37.8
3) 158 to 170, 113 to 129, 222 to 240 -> 1.3 kPa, 24.9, 38.7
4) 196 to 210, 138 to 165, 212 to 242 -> 0.1 kPa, 26.6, 38.8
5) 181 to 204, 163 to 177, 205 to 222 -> -0.4 kPa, 26.8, 37.6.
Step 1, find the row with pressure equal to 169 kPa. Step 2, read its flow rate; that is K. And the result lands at 26.53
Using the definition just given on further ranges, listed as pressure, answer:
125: 24.99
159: 26.92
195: 34.13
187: 31.45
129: 27.84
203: 36.08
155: 28.02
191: 33.23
